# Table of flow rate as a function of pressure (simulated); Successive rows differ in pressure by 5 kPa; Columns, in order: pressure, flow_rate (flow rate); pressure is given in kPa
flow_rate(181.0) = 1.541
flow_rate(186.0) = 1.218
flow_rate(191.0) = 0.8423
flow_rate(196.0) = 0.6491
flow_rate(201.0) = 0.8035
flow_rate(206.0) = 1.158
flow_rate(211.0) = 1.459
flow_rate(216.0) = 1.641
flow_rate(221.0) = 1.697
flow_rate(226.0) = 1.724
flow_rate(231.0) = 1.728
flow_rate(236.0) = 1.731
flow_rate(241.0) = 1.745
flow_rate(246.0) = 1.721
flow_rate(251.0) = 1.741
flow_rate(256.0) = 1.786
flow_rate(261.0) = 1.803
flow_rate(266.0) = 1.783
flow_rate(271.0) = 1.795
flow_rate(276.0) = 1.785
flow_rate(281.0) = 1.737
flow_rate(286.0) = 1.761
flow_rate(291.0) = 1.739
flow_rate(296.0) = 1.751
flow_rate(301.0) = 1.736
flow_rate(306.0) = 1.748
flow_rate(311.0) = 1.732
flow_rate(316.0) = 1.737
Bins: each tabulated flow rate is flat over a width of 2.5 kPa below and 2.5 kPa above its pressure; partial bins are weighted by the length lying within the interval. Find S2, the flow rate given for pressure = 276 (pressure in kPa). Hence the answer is 1.785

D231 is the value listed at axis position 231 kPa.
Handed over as 1.728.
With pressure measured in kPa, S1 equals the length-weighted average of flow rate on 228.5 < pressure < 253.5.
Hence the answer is 1.73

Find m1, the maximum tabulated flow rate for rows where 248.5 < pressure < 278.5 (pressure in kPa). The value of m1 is 1.803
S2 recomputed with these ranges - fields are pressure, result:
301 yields 1.736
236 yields 1.731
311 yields 1.732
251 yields 1.741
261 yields 1.803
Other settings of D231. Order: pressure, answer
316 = 1.737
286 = 1.761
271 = 1.795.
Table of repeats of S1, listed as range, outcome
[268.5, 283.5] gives 1.77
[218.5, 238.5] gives 1.72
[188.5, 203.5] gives 0.765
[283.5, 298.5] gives 1.75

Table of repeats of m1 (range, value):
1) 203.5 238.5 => 1.731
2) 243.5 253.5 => 1.741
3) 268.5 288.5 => 1.795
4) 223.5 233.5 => 1.728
